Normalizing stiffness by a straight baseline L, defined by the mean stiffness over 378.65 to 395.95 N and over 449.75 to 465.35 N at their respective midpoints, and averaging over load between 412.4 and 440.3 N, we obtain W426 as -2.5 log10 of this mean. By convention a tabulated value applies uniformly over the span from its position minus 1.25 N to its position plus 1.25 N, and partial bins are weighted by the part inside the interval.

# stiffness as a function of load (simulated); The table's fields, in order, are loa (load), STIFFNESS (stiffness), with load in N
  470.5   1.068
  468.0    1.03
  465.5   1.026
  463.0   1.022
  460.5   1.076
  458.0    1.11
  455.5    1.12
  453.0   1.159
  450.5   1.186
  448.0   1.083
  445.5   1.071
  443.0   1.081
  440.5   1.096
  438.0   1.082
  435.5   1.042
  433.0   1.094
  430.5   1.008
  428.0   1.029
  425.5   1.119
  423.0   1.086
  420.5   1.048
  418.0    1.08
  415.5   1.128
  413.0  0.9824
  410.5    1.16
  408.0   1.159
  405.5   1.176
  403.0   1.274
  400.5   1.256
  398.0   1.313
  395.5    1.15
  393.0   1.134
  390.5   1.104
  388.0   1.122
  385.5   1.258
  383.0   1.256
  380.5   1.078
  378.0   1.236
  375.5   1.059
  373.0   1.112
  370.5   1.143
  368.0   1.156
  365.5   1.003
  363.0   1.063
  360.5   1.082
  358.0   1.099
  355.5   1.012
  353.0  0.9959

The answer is 0.06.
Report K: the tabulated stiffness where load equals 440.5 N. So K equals 1.096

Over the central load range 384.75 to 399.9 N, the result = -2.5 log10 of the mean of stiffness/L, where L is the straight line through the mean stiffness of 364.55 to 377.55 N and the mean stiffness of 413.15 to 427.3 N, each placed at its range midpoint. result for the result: -0.08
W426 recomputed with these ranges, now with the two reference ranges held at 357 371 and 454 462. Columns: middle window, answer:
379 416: -0.075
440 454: -0.013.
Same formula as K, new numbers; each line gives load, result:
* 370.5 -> 1.143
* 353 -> 0.9959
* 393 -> 1.134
